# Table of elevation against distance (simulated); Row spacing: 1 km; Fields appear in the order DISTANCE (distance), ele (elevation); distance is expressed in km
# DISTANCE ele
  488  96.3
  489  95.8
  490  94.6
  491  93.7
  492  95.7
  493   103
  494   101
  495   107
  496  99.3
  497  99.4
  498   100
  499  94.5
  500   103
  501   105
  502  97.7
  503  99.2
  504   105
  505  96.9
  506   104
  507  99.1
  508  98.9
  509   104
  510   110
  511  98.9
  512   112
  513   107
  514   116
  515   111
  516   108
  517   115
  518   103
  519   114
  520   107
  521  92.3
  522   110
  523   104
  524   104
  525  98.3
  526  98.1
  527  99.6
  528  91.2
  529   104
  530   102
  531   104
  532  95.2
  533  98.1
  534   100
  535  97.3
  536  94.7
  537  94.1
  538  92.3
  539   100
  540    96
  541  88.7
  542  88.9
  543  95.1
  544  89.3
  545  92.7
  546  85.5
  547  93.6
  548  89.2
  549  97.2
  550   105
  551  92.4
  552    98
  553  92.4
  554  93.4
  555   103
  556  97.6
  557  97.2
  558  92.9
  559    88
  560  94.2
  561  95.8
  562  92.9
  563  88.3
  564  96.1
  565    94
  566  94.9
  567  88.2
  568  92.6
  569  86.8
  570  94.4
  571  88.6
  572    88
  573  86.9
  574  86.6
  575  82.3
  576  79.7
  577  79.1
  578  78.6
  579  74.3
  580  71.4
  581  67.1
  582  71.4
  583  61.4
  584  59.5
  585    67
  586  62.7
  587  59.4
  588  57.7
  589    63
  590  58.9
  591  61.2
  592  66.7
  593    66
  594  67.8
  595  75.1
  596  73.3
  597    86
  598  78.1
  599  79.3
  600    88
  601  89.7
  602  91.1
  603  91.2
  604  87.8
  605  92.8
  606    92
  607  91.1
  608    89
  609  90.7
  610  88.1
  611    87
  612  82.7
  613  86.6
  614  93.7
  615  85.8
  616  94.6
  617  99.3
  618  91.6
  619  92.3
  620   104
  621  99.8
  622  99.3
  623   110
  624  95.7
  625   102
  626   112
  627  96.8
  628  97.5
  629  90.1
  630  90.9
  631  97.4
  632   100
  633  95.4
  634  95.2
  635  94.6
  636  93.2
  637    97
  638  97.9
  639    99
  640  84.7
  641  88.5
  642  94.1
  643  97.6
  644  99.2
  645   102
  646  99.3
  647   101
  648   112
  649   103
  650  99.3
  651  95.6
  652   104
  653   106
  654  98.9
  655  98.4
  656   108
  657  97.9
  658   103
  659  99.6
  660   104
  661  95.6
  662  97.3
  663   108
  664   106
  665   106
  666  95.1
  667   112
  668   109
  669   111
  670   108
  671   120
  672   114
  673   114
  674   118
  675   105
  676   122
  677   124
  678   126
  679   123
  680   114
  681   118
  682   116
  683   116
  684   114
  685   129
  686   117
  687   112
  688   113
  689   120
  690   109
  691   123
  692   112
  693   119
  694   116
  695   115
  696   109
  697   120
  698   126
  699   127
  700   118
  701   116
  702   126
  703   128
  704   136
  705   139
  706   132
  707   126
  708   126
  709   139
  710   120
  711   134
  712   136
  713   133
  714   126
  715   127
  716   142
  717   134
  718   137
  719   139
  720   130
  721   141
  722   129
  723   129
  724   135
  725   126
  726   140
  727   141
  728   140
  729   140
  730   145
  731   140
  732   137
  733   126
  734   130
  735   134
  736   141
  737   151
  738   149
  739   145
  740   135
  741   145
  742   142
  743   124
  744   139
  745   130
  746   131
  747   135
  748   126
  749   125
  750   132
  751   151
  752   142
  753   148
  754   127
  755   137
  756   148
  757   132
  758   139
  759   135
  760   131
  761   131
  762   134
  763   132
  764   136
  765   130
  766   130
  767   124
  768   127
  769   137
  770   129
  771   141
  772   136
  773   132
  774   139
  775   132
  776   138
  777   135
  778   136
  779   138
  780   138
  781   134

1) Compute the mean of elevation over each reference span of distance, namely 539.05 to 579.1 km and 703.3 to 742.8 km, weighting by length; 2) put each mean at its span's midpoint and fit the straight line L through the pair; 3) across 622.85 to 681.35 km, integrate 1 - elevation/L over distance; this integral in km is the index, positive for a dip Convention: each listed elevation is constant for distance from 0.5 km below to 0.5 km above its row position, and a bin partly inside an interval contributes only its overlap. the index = 6.6 km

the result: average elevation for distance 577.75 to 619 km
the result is 78.7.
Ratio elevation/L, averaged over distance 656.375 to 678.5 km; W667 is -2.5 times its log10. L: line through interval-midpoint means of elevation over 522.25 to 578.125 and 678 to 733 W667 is 0.095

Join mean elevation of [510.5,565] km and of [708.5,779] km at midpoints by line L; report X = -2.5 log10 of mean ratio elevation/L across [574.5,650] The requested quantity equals 0.28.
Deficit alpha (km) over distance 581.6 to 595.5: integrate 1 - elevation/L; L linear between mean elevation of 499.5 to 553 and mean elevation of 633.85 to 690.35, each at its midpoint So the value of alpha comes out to 5.3 km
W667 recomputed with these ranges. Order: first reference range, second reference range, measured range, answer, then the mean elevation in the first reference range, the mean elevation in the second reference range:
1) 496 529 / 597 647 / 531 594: 0.16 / 103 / 93.8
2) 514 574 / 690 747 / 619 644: 0.17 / 96.6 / 132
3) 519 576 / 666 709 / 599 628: 0.14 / 94.9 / 119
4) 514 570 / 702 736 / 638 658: 0.20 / 97.2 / 134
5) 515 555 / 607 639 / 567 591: 0.28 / 98.3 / 95.2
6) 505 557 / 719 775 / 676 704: 0.06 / 99.7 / 136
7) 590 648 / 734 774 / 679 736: -0.06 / 91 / 136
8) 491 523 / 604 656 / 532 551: 0.08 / 104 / 96.3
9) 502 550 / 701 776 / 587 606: 0.41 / 100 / 135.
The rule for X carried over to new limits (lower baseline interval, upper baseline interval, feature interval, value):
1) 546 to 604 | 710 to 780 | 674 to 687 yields -0.03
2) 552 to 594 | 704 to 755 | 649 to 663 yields 0.09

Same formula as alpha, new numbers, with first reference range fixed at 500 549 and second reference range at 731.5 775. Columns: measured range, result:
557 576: 2.87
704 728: -0.67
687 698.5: 0.89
